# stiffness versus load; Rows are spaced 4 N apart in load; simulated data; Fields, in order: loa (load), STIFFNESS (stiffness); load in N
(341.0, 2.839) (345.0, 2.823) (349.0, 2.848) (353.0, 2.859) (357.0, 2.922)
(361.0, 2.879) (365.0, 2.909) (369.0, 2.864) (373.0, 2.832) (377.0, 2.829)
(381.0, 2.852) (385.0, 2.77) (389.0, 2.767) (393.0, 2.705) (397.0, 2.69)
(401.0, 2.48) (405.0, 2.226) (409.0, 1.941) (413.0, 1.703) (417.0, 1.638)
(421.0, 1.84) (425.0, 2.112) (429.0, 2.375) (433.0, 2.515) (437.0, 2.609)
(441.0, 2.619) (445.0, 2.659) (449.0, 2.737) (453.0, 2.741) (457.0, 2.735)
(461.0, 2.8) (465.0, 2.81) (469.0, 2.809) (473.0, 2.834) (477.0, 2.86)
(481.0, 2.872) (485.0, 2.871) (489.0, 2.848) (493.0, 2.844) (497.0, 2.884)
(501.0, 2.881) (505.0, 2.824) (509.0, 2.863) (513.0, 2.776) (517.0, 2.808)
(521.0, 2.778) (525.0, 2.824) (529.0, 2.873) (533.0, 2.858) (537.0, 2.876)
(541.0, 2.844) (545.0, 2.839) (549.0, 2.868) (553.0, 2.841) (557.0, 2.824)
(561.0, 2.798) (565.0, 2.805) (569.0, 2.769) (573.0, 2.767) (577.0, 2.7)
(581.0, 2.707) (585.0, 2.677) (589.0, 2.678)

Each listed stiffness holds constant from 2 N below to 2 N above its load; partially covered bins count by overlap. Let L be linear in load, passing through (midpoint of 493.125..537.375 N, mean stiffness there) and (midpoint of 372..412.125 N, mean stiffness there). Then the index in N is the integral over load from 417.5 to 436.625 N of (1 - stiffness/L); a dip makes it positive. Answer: 3.3 N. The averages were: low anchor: 2.58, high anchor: 2.84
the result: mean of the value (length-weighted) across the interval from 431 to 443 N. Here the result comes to 2.58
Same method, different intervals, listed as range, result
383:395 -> 2.75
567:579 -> 2.75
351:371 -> 2.89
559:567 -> 2.8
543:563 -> 2.83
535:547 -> 2.85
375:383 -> 2.84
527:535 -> 2.87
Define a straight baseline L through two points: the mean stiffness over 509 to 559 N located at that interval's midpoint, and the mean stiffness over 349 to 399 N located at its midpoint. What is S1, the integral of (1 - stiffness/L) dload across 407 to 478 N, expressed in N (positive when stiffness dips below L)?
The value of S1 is 9.32 N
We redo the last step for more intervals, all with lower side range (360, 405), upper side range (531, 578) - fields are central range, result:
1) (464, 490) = -0.52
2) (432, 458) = 1.07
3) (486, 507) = -0.46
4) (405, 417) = 3.93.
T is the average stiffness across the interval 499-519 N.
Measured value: 2.83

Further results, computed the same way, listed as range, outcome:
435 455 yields 2.67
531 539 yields 2.87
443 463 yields 2.73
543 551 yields 2.85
